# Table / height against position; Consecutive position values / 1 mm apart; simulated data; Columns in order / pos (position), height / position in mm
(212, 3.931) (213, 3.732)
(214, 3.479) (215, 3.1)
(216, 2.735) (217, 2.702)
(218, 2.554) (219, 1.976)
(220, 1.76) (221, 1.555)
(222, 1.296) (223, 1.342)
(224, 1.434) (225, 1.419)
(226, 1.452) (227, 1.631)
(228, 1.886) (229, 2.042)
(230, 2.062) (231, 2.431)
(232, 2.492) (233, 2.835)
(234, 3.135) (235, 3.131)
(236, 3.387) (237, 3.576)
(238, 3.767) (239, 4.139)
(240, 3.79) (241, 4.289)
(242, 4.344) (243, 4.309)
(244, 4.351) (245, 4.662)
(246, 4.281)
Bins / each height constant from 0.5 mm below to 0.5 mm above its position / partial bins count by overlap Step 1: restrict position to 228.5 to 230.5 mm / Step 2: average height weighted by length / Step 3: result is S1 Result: 2.05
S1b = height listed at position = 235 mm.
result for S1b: 3.131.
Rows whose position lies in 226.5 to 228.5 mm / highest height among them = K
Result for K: 1.886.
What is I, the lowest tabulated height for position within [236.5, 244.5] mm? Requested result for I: 3.576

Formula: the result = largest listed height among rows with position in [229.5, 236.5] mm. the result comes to 3.387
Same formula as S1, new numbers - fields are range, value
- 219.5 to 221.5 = 1.66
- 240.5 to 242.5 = 4.32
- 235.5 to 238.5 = 3.58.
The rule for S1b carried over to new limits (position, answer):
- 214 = 3.479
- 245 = 4.662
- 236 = 3.387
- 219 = 1.976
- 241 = 4.289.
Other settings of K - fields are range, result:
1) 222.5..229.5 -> 2.042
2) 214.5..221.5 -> 3.1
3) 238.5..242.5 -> 4.344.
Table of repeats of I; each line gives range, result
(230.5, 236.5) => 2.431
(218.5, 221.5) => 1.555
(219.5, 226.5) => 1.296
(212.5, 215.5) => 3.1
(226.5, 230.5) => 1.631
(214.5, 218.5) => 2.554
